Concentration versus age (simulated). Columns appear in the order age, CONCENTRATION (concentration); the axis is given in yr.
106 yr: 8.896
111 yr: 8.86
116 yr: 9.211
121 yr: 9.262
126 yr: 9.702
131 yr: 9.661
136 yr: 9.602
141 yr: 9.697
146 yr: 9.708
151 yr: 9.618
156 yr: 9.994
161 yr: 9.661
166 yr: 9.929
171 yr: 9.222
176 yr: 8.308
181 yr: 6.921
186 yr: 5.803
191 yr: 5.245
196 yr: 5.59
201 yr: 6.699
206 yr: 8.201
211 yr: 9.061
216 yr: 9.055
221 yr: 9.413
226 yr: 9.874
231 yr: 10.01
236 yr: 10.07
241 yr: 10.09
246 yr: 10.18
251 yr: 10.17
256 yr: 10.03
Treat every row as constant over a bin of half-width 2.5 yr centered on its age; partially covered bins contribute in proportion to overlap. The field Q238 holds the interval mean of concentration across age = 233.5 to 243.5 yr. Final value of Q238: 10.1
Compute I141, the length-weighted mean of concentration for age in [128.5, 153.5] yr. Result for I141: 9.66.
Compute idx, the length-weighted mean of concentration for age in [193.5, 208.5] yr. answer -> 6.83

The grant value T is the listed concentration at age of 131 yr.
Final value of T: 9.661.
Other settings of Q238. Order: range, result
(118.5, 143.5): 9.58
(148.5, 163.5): 9.76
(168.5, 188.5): 7.56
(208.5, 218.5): 9.06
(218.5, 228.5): 9.64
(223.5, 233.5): 9.94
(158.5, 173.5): 9.6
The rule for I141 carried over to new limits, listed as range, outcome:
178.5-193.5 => 5.99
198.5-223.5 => 8.49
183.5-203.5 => 5.83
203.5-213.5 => 8.63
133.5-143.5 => 9.65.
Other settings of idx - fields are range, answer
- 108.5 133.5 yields 9.34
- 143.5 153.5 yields 9.66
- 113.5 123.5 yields 9.24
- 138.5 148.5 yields 9.7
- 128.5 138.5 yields 9.63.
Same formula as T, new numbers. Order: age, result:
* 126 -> 9.702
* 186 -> 5.803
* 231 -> 10.01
